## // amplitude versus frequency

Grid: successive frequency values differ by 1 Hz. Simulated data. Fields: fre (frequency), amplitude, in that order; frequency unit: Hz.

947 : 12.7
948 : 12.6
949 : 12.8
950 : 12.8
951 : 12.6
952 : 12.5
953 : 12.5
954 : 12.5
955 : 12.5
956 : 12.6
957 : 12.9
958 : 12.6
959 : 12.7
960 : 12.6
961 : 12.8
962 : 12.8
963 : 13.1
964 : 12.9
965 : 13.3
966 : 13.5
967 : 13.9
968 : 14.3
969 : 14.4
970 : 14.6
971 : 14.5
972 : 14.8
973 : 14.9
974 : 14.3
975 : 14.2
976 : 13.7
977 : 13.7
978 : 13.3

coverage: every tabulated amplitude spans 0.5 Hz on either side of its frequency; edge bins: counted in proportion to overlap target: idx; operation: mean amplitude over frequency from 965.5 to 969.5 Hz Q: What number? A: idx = 14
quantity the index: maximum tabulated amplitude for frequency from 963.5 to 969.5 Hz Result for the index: 14.4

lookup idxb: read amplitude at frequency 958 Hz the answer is 12.6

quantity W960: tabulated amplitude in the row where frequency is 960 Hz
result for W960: 12.6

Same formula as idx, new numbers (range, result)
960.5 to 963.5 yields 12.9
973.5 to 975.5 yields 14.2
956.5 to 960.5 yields 12.7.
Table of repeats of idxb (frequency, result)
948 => 12.6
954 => 12.5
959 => 12.7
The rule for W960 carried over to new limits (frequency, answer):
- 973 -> 14.9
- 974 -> 14.3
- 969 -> 14.4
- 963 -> 13.1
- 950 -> 12.8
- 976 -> 13.7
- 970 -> 14.6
